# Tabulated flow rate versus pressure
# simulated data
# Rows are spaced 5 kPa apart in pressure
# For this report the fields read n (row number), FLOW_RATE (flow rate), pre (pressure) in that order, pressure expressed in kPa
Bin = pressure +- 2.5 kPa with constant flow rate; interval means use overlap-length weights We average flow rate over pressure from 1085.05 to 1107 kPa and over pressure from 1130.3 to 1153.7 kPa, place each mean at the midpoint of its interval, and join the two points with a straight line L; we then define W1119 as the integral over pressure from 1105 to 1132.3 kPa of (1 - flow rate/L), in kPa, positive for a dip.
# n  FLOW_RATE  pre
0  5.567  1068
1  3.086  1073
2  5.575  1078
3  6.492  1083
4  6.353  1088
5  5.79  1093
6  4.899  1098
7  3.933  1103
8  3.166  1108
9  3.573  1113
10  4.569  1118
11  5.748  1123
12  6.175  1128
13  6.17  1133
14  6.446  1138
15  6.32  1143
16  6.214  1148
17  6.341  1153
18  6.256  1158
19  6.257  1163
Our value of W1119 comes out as 4.8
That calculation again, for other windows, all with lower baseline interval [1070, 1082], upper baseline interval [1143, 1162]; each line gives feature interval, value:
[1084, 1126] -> 3.18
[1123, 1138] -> -0.87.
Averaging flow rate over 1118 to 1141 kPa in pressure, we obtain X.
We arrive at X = 5.97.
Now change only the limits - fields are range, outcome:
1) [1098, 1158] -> 5.35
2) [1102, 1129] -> 4.47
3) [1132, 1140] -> 6.33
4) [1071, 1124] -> 4.83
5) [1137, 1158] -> 6.31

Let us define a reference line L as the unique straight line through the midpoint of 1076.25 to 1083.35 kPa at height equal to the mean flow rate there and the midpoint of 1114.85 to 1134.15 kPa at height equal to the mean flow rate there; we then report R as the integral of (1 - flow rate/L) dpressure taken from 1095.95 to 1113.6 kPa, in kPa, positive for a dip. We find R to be 5.6 kPa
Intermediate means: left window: 5.94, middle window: 3.9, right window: 5.56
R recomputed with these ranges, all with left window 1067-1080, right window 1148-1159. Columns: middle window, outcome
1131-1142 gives -0.7 kPa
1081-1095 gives -3.7 kPa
